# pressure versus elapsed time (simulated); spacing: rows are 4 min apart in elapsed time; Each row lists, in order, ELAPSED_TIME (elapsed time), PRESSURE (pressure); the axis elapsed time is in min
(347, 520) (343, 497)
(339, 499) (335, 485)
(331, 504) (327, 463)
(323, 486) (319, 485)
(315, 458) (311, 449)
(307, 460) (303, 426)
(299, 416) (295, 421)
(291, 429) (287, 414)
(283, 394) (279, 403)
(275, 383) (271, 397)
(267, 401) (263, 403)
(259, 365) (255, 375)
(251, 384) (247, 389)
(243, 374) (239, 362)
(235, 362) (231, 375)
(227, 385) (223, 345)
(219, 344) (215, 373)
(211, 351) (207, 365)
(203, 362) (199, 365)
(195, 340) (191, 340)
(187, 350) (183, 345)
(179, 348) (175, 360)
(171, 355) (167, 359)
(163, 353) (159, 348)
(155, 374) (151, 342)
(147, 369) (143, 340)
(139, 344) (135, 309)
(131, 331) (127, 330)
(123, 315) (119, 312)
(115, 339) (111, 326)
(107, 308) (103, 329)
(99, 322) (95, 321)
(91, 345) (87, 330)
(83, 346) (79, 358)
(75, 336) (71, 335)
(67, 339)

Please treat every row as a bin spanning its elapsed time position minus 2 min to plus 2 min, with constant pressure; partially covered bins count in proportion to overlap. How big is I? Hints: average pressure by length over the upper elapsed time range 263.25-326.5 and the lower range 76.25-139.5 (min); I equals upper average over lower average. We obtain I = 1.3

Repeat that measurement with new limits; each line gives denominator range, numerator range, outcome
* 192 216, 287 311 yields 1.20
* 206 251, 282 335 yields 1.22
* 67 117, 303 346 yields 1.43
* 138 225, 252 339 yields 1.22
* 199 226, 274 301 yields 1.14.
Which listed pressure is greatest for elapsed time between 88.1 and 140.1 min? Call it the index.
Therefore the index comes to 345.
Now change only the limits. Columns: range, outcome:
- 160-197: 360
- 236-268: 403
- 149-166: 374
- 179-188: 350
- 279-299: 429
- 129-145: 344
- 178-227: 385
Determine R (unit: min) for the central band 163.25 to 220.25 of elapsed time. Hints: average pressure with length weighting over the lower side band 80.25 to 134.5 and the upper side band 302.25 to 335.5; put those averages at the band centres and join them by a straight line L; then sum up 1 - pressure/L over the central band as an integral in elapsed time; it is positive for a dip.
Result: 4.4 min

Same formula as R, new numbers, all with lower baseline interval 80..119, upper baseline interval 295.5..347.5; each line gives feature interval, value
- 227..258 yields 3.3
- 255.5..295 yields 3.8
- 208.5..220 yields 1.3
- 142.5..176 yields 1.0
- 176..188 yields 1.0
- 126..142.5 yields 1.0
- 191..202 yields 1.1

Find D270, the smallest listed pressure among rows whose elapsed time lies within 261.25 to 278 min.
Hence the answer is 383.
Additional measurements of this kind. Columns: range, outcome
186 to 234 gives 340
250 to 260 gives 365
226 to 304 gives 362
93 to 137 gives 308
